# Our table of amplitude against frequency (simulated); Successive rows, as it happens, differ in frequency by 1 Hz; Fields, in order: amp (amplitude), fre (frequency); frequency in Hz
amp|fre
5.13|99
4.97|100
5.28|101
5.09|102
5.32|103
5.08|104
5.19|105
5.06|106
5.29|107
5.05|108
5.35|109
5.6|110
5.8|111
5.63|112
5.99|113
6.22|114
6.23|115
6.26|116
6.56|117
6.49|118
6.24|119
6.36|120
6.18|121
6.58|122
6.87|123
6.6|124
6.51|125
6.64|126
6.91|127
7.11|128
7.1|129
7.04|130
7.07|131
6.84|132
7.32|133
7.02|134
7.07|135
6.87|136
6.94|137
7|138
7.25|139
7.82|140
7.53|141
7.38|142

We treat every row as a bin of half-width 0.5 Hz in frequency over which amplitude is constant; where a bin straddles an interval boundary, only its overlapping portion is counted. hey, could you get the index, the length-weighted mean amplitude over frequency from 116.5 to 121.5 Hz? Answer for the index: 6.37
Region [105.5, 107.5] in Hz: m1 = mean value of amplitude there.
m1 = 5.17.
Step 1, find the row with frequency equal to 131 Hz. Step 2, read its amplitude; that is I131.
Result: 7.07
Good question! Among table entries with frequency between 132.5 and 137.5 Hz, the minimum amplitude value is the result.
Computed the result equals 6.87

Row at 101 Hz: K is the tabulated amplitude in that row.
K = 5.28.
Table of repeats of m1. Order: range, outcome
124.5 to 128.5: 6.79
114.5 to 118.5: 6.38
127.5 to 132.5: 7.03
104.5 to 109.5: 5.19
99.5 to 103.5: 5.17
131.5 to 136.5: 7.02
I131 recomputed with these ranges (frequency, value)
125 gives 6.51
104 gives 5.08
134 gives 7.02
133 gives 7.32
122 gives 6.58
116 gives 6.26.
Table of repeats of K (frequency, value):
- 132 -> 6.84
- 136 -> 6.87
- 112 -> 5.63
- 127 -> 6.91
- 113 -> 5.99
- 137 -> 6.94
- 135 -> 7.07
